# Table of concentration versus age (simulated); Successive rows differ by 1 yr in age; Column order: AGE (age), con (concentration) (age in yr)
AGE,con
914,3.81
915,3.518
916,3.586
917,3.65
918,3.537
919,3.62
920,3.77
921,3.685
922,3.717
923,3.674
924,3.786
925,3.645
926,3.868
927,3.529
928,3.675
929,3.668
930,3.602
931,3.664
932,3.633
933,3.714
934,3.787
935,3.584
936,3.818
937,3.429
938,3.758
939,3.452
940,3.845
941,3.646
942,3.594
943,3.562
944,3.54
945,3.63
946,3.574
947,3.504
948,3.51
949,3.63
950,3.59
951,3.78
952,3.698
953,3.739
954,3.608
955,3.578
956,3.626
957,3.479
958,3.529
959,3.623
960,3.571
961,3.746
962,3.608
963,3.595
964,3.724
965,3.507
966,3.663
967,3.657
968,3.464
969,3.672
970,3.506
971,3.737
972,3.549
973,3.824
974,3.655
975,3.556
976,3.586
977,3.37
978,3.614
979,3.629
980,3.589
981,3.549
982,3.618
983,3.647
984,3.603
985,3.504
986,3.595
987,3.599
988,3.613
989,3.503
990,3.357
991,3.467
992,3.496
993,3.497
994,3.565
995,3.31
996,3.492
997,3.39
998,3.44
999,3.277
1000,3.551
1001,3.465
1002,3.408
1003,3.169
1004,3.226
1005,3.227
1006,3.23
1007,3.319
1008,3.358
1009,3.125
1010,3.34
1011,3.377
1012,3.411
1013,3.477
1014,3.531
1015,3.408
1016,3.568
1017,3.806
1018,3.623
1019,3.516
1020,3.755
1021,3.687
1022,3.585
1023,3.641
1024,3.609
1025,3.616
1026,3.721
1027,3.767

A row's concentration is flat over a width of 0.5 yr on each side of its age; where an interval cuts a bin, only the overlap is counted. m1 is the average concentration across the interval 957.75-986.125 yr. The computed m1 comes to 3.6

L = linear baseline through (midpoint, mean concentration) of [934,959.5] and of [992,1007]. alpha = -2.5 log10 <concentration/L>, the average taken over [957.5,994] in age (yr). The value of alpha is -0.03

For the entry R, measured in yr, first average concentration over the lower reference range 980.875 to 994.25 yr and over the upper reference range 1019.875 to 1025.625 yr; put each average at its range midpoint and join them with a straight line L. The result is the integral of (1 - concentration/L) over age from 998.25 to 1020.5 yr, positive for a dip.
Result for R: 1.2 yr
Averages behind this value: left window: 3.54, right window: 3.64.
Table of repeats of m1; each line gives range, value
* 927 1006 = 3.57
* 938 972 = 3.61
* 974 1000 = 3.52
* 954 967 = 3.61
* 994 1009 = 3.35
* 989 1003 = 3.43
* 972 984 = 3.6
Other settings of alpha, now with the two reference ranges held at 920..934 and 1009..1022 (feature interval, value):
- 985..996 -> 0.02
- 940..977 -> 0.01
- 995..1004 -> 0.05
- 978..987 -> 0.00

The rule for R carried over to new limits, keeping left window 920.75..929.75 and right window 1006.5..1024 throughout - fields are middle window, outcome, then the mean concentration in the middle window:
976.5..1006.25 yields 0.7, 3.47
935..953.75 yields 0.1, 3.63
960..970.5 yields 0.0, 3.61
